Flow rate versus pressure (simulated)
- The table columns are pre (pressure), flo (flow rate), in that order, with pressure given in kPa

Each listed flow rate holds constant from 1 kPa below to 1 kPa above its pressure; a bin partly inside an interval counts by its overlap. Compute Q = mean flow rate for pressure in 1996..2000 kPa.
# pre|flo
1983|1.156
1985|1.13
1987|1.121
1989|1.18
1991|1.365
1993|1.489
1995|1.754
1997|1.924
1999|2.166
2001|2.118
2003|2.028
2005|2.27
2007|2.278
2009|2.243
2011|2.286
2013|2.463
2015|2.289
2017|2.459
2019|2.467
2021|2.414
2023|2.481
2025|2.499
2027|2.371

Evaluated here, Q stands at 2.04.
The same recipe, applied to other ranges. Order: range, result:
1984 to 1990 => 1.14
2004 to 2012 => 2.27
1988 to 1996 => 1.45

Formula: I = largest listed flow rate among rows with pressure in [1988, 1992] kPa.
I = 1.365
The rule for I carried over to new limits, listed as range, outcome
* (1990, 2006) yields 2.27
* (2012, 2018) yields 2.463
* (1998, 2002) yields 2.166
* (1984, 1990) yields 1.18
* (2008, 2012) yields 2.286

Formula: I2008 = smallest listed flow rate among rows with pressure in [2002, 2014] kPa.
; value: 2.028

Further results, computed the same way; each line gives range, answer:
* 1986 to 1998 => 1.121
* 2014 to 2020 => 2.289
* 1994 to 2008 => 1.754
